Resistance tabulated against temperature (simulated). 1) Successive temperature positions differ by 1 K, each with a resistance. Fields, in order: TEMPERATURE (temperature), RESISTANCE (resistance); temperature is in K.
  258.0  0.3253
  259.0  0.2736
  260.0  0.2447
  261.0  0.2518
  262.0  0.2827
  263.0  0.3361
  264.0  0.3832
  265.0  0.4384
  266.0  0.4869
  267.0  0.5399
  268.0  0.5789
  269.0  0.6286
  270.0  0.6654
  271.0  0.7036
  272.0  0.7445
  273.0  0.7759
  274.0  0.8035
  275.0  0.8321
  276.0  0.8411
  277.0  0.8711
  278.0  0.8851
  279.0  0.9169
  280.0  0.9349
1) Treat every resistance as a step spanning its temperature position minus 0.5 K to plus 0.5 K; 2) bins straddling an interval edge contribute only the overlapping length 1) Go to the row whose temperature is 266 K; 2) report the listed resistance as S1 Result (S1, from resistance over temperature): 0.4869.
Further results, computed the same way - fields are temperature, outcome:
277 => 0.8711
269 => 0.6286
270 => 0.6654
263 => 0.3361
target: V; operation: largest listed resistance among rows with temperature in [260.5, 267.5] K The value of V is 0.5399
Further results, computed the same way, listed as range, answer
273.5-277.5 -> 0.8711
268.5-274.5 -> 0.8035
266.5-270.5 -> 0.6654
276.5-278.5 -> 0.8851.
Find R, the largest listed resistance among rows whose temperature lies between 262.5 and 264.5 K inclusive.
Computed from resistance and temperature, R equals 0.3832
